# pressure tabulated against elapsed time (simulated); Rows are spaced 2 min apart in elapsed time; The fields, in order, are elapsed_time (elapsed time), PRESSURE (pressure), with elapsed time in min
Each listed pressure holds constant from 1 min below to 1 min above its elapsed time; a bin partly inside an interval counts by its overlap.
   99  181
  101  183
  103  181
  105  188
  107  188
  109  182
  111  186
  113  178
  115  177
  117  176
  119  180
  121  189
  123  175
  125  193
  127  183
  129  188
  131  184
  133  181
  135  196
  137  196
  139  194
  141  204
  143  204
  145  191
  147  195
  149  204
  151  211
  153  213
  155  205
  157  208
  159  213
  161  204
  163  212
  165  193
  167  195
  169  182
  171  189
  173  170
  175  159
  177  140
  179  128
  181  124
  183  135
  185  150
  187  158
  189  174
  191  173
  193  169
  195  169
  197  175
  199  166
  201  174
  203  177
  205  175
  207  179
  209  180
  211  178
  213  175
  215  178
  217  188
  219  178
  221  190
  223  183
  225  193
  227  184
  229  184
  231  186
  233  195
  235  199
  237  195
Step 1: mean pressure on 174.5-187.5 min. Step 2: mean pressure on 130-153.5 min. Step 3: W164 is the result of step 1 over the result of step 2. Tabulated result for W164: 0.7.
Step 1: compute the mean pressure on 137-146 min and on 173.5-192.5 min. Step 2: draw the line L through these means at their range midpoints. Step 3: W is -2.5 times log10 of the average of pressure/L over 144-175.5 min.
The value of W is -0.12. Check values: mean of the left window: 198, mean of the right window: 150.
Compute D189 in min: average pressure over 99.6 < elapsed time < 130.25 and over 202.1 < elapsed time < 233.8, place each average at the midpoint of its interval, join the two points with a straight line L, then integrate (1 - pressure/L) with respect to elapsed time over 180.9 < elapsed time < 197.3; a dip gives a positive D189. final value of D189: 2.1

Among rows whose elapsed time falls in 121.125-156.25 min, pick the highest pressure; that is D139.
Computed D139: 213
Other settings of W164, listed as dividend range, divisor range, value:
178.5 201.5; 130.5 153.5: 0.80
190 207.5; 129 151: 0.88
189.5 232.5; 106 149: 0.95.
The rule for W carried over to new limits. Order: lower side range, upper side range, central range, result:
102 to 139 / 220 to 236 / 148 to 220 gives 0.06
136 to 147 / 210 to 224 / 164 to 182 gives 0.16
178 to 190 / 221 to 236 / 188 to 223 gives -0.07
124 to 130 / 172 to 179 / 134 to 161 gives -0.17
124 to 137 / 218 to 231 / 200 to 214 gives 0.05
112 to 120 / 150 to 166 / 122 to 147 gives 0.00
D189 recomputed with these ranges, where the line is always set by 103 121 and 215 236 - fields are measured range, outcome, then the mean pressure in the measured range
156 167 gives -1.2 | 205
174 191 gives 3.5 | 148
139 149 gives -0.8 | 199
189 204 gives 1.1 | 172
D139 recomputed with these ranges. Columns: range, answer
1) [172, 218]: 188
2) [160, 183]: 212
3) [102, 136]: 196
